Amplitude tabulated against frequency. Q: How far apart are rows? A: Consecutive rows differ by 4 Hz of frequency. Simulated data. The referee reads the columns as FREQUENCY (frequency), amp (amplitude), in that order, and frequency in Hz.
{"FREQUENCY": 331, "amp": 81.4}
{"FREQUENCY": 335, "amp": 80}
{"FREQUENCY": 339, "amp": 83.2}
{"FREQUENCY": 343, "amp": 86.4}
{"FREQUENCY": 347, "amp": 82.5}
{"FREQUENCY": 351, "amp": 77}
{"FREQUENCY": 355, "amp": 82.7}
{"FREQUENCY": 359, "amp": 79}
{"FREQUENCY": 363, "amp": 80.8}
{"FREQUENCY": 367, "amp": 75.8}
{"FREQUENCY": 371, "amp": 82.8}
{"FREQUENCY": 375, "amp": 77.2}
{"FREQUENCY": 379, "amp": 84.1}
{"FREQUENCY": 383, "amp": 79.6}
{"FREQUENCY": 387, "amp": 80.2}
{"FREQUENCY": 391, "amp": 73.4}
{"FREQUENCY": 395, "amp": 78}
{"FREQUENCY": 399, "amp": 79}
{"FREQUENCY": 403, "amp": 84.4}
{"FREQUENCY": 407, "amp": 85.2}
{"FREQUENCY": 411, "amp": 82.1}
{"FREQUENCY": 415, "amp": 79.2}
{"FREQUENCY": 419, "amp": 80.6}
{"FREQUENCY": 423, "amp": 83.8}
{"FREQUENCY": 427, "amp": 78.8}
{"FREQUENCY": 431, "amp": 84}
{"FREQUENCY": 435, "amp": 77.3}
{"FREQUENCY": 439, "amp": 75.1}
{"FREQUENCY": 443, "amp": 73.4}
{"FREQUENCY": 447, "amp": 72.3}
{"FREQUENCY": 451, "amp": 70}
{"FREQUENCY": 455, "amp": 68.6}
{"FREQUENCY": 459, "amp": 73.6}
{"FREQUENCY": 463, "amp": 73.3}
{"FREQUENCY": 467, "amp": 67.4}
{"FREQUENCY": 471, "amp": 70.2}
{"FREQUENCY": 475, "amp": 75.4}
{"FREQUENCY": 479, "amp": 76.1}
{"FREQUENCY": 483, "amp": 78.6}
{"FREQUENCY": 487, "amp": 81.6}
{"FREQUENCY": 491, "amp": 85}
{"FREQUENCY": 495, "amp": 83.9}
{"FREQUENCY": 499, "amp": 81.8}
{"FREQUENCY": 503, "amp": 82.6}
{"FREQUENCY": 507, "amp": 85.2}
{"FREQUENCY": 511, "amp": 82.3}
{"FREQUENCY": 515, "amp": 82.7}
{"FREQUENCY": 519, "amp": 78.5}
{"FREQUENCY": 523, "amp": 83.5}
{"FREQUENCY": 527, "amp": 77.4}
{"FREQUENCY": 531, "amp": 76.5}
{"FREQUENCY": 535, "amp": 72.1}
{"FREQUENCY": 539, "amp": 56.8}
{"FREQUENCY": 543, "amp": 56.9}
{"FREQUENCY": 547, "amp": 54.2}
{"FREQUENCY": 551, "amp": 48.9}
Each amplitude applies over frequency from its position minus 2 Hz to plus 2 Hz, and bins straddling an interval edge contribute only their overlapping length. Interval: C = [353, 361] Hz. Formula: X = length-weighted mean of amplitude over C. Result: 80.8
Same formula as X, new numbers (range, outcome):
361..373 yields 79.8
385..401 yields 77.7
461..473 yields 70.3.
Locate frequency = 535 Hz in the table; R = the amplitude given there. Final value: 72.1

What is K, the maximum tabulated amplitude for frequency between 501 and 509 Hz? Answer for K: 85.2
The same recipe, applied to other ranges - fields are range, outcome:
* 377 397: 84.1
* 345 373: 82.8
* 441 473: 73.6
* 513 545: 83.5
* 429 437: 84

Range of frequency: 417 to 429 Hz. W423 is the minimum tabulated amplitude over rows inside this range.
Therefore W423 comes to 78.8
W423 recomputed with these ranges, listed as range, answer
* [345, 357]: 77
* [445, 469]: 67.4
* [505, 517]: 82.3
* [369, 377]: 77.2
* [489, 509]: 81.8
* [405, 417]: 79.2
